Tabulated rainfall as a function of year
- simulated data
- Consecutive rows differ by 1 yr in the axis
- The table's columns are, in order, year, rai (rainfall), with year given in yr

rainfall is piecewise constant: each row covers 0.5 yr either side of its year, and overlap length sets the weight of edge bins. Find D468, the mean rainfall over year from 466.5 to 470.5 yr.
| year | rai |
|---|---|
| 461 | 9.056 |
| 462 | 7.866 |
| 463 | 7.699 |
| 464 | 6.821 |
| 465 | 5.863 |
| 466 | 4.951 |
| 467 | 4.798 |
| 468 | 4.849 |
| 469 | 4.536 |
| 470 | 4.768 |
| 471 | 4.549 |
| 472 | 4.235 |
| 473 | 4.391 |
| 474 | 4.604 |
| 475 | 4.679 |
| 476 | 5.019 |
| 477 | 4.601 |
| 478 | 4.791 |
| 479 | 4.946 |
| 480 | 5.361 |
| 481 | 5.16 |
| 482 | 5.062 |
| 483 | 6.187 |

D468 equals 4.74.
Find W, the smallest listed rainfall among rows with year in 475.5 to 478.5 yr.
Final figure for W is 4.601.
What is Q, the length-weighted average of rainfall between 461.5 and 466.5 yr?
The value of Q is 6.64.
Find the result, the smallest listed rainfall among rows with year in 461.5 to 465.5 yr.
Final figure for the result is 5.863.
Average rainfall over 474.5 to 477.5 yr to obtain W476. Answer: 4.77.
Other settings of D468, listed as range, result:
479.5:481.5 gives 5.26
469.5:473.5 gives 4.49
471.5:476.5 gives 4.59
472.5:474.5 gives 4.5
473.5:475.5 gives 4.64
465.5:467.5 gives 4.87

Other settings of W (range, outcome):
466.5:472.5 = 4.235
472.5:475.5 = 4.391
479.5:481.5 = 5.16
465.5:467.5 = 4.798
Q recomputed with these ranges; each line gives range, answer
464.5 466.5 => 5.41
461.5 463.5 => 7.78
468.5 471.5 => 4.62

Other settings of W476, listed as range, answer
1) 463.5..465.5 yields 6.34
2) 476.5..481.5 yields 4.97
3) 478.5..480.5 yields 5.15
